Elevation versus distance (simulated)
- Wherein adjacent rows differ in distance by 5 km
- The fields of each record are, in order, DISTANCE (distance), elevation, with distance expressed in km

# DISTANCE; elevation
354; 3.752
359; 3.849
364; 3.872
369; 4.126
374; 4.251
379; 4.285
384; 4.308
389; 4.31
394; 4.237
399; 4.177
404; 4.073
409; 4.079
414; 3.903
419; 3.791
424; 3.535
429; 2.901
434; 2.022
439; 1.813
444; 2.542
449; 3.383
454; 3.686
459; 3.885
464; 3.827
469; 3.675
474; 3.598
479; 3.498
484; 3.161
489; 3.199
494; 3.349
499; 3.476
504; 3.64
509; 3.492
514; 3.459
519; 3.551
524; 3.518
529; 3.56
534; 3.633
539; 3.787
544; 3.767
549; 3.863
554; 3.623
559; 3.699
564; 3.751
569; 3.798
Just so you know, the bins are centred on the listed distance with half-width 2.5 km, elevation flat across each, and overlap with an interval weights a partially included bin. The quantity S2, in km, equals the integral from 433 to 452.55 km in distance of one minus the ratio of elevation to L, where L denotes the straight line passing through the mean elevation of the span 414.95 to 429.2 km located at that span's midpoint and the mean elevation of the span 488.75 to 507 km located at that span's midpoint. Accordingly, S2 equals 5.4 km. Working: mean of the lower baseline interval 3.54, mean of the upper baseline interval 3.44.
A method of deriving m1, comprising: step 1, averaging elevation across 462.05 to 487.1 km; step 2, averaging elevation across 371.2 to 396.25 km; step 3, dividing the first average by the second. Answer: 0.8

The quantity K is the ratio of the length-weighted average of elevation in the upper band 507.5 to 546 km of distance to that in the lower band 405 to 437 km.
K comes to 1.06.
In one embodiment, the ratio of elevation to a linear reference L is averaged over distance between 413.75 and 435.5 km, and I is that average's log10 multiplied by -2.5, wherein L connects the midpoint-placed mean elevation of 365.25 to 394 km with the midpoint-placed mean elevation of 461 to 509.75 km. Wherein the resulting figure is 0.22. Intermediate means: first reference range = 4.24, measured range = 3.22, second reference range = 3.5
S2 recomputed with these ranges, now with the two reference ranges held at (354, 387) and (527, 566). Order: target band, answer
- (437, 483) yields 6.6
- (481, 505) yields 3.0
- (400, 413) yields -0.2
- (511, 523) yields 0.9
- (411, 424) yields 0.6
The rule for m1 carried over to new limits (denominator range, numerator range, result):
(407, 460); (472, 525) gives 1.08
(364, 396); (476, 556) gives 0.84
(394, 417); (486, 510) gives 0.84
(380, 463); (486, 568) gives 1.01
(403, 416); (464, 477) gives 0.91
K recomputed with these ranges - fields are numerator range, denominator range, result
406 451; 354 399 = 0.75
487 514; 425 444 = 1.44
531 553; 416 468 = 1.19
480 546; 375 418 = 0.84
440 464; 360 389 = 0.80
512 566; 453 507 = 1.03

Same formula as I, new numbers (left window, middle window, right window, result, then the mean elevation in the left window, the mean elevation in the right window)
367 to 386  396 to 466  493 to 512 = 0.15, 4.24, 3.5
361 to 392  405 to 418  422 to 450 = -0.21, 4.19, 2.65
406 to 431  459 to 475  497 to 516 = -0.05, 3.67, 3.52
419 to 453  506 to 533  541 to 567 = -0.02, 2.82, 3.74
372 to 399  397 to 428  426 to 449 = -0.17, 4.27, 2.46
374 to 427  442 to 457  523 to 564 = 0.21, 4.07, 3.69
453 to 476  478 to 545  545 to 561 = 0.07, 3.74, 3.73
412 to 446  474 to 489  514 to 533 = -0.03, 2.92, 3.54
